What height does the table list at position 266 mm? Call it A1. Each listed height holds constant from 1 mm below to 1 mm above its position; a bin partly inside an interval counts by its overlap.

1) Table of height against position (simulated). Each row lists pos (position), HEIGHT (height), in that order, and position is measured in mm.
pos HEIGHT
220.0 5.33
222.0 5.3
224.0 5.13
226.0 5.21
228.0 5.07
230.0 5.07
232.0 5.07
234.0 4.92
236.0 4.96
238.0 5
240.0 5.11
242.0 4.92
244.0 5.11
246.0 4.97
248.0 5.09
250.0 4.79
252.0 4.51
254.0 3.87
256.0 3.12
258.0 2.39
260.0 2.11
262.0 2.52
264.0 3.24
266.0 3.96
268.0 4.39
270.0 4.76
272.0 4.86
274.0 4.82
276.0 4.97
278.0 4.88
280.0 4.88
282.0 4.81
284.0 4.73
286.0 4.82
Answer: 3.96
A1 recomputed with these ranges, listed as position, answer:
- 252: 4.51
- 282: 4.81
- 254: 3.87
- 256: 3.12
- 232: 5.07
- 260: 2.11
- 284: 4.73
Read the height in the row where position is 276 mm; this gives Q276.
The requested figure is 4.97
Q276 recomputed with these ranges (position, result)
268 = 4.39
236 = 4.96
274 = 4.82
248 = 5.09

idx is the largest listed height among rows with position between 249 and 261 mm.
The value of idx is 4.79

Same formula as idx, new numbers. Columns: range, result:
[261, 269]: 4.39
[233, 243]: 5.11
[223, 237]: 5.21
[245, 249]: 5.09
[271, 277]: 4.97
